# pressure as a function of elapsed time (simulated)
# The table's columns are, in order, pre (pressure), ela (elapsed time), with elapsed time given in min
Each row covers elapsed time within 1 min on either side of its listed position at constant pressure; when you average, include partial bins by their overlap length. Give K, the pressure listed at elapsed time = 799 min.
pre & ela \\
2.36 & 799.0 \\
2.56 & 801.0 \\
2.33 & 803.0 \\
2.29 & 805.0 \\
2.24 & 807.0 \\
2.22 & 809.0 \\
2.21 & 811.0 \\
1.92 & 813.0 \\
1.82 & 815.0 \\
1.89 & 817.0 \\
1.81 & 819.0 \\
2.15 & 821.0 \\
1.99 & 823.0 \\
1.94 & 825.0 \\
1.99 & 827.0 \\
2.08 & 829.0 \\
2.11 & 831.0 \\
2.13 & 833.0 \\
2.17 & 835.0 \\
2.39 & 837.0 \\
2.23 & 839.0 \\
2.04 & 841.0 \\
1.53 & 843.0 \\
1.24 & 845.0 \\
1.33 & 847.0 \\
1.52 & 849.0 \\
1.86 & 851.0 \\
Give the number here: 2.36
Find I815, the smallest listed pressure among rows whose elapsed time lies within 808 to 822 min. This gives 1.81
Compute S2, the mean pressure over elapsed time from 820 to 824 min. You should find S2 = 2.07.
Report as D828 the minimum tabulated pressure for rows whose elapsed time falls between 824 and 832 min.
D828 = 1.94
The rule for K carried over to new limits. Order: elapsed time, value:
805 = 2.29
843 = 1.53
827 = 1.99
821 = 2.15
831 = 2.11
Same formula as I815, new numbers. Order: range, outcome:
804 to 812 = 2.21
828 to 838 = 2.08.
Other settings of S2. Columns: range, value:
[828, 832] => 2.09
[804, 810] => 2.25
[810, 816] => 1.98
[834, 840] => 2.26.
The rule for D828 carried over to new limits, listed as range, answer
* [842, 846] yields 1.24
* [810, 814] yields 1.92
